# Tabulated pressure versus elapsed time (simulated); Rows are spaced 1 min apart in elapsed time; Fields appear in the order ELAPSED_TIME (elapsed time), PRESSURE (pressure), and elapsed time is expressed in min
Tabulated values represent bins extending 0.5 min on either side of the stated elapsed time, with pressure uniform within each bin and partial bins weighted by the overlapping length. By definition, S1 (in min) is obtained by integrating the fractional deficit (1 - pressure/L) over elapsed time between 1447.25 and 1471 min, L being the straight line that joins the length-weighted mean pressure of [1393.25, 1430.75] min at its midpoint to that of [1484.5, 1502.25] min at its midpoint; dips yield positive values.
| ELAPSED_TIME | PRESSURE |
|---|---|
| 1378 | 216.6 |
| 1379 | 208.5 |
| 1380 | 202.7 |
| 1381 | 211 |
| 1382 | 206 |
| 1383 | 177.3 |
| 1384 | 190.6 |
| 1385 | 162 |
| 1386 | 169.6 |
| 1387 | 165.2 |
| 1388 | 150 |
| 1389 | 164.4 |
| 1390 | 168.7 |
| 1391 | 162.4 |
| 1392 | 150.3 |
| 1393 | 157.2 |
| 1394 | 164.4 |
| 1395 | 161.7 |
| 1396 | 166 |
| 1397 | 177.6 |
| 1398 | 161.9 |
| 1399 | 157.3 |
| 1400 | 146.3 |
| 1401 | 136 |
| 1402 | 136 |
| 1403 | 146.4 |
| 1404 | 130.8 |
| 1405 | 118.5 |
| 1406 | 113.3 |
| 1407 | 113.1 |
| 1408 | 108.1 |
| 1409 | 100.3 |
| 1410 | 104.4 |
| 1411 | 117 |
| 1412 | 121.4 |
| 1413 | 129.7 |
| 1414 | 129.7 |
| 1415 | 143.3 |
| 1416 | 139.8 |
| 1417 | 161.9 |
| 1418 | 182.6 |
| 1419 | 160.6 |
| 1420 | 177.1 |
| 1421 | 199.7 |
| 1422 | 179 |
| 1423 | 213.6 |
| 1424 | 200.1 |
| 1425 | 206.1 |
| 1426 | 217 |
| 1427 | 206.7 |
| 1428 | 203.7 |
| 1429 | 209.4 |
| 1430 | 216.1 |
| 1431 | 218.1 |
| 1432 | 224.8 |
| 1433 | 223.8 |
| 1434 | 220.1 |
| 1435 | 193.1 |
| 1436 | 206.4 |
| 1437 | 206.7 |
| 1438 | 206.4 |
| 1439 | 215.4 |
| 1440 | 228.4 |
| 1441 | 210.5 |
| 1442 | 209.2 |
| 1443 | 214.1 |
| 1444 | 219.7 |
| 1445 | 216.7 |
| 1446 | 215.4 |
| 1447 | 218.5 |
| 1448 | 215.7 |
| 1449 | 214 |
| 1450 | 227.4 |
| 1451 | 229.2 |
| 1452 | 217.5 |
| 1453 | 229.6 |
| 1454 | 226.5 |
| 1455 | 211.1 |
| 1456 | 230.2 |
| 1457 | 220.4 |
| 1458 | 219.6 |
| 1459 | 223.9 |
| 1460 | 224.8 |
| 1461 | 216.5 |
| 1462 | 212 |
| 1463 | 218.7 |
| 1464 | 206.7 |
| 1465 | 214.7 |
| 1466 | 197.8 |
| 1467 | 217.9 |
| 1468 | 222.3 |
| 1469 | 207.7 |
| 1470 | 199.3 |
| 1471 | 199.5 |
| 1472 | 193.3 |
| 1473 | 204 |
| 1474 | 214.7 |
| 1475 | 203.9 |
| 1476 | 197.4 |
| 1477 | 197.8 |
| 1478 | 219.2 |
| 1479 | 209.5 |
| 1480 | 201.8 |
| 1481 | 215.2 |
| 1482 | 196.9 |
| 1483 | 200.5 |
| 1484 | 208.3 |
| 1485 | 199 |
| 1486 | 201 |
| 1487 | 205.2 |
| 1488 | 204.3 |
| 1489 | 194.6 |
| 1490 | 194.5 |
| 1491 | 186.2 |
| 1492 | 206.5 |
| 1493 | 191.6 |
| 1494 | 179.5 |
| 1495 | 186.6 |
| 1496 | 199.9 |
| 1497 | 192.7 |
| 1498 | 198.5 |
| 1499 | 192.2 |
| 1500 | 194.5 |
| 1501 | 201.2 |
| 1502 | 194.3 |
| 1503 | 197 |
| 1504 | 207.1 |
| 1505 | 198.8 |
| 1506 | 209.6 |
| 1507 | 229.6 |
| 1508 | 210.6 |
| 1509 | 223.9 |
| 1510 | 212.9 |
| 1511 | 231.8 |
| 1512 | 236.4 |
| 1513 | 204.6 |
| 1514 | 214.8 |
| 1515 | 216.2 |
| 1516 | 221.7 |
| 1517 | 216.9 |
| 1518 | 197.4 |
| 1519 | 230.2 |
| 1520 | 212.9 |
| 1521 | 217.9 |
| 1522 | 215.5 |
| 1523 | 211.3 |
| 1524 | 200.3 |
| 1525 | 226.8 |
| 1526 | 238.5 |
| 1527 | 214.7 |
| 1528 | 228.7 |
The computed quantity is -4.9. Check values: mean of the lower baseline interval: 159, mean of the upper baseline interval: 196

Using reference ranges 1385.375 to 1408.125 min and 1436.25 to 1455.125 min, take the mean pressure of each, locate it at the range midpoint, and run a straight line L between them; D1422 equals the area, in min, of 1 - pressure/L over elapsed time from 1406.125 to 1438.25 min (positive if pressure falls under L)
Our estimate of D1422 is 2.0 min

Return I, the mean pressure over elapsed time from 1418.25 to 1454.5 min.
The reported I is 211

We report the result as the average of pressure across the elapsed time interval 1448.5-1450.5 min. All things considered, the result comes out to 221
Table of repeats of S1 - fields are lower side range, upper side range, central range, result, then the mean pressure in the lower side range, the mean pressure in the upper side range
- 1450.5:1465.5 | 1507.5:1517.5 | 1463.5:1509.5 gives 3.51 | 220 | 219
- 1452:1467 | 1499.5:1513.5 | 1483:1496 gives 1.02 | 218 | 211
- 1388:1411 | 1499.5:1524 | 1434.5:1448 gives -3.51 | 143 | 213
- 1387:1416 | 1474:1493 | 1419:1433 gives -3.96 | 141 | 202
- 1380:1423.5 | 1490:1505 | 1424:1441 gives -4.51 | 155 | 195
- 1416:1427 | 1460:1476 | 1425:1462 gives -3.50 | 188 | 209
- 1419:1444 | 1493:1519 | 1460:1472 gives -0.16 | 208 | 207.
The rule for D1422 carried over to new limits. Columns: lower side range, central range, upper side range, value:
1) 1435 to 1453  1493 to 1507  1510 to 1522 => 1.29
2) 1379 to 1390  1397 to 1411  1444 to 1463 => 4.50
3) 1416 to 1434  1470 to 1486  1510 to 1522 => 0.47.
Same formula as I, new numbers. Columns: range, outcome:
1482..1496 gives 197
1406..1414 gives 114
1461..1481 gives 208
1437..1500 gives 209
